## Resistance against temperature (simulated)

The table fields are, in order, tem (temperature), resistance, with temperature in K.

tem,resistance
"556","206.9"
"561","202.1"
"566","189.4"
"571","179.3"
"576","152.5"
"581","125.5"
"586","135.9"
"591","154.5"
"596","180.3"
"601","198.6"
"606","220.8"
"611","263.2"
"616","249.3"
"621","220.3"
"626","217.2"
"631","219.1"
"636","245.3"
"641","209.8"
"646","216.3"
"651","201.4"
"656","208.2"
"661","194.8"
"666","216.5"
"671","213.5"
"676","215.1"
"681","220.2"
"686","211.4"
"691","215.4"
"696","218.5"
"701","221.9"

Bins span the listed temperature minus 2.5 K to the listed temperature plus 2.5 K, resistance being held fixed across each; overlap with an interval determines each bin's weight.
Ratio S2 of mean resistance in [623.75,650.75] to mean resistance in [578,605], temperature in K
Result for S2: 1.36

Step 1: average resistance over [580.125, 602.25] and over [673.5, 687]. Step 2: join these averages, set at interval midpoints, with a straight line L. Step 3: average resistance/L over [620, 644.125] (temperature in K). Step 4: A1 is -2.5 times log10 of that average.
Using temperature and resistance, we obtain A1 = -0.20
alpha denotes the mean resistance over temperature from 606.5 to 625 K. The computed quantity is 240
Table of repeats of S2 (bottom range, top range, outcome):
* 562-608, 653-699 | 1.24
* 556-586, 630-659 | 1.27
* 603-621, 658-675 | 0.87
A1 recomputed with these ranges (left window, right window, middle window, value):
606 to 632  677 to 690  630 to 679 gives 0.05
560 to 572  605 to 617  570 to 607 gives 0.30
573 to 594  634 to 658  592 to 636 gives -0.23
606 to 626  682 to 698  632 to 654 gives 0.06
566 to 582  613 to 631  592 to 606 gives 0.03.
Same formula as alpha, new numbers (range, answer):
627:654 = 218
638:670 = 209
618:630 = 220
